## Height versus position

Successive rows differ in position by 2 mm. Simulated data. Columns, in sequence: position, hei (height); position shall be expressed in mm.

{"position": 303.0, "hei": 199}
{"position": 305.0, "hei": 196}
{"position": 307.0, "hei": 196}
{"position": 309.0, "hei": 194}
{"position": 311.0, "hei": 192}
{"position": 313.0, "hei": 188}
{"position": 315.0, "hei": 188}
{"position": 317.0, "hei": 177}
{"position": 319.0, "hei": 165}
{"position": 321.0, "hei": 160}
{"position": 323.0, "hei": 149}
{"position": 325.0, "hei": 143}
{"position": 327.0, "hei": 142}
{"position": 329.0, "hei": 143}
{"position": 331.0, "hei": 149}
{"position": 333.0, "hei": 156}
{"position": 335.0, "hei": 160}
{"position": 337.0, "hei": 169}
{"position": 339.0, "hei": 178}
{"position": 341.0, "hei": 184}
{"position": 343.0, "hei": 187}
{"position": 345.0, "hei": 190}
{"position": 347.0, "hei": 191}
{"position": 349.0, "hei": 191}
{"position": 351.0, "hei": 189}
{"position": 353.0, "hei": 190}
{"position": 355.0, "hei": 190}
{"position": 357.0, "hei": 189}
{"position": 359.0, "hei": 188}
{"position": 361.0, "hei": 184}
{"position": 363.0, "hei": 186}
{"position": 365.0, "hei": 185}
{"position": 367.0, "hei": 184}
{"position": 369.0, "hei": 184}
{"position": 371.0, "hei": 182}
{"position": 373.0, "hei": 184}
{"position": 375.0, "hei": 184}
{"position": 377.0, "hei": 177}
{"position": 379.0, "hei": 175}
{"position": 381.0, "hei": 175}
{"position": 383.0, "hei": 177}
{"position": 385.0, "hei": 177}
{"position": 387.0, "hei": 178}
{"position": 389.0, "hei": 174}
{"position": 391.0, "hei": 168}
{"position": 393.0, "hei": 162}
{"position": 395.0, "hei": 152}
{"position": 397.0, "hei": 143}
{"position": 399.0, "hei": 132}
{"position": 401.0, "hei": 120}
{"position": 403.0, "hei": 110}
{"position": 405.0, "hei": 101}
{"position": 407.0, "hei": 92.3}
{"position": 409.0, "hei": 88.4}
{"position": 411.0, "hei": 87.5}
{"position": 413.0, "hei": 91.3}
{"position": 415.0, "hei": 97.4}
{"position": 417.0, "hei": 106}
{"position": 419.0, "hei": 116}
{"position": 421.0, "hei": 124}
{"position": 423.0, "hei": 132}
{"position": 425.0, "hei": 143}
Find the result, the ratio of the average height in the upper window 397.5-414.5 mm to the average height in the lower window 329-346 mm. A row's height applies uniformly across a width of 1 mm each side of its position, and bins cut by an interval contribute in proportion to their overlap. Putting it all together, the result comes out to 0.6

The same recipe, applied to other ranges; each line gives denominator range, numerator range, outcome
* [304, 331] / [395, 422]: 0.64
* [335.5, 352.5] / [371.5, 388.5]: 0.97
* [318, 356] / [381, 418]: 0.78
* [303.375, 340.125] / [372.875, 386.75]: 1.05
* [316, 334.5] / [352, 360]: 1.23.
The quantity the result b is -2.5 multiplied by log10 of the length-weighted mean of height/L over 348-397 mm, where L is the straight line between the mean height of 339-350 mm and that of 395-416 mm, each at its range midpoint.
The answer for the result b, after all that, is -0.19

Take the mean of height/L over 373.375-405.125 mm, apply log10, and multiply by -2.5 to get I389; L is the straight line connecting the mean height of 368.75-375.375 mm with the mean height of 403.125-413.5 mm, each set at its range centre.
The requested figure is -0.13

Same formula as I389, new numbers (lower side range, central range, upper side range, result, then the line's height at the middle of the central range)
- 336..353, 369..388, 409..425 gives -0.20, 149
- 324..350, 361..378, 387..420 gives -0.25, 146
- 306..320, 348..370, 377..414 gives -0.17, 160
